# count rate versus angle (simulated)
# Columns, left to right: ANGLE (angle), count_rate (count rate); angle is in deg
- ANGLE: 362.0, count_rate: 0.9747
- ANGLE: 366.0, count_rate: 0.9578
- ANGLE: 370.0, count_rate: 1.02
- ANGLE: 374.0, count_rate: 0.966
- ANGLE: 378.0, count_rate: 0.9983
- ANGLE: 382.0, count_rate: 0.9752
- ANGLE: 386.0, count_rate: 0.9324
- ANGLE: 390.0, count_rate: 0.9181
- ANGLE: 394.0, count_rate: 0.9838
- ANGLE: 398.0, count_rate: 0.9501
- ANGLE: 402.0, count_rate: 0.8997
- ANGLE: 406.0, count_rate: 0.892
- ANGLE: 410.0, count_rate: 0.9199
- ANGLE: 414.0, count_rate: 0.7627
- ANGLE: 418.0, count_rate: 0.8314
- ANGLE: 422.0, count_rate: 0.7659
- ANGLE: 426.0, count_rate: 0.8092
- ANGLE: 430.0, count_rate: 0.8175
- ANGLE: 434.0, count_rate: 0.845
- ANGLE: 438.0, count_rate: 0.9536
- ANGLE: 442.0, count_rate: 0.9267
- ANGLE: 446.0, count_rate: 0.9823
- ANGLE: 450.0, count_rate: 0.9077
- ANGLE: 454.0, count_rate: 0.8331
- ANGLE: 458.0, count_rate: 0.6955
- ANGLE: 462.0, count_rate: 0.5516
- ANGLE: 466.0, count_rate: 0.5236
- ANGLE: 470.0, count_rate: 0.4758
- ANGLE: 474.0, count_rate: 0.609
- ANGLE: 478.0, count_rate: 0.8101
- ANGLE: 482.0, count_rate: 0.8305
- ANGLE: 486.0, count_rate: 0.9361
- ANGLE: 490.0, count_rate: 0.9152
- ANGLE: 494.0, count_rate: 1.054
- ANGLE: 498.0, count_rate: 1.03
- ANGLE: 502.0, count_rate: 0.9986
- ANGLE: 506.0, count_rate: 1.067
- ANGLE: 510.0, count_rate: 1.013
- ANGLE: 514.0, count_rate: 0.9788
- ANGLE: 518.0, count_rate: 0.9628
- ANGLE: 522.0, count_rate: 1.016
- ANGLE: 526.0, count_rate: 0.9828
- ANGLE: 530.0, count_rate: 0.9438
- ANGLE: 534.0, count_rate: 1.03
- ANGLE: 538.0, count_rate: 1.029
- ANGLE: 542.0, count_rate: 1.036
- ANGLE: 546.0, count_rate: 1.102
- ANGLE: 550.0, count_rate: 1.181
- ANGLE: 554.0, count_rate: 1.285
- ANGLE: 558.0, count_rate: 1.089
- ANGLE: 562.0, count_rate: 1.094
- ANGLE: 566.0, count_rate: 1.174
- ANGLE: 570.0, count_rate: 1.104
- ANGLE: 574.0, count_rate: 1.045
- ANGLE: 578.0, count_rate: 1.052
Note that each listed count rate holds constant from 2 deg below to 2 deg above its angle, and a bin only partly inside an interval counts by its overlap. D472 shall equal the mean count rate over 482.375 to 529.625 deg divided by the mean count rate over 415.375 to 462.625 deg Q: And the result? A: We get 1.19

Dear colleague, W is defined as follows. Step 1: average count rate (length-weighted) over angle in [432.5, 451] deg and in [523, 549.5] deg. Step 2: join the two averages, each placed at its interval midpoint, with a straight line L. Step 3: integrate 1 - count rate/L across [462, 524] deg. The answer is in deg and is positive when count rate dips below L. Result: 7.2 deg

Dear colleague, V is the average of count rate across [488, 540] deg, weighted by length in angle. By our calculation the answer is 1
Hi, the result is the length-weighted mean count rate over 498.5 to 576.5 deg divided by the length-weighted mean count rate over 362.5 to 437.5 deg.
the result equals 1.2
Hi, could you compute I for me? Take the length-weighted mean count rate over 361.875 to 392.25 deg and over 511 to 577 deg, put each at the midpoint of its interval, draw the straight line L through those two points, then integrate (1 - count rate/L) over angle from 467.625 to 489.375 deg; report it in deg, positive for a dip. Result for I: 6.1 deg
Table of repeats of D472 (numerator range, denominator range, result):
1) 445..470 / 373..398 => 0.75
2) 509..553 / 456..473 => 1.83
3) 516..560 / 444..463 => 1.31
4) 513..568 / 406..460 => 1.25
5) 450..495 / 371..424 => 0.82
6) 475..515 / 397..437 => 1.12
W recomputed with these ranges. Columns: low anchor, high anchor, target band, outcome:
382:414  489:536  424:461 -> 3.8 deg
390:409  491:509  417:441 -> 3.0 deg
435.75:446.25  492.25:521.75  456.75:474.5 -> 7.5 deg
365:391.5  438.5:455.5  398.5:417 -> 1.4 deg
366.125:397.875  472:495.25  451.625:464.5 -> 2.8 deg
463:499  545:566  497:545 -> -1.5 deg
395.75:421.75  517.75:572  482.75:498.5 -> 0.4 deg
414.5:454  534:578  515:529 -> 0.8 deg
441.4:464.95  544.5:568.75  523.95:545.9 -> 1.4 deg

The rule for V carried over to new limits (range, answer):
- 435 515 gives 0.853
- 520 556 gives 1.07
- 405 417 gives 0.853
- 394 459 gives 0.868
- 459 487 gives 0.668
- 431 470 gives 0.786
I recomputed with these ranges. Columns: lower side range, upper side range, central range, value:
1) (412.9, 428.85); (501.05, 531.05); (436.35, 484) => 6.4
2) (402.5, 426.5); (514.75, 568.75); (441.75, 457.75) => 0.2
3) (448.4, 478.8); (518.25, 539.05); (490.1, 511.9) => -4.3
